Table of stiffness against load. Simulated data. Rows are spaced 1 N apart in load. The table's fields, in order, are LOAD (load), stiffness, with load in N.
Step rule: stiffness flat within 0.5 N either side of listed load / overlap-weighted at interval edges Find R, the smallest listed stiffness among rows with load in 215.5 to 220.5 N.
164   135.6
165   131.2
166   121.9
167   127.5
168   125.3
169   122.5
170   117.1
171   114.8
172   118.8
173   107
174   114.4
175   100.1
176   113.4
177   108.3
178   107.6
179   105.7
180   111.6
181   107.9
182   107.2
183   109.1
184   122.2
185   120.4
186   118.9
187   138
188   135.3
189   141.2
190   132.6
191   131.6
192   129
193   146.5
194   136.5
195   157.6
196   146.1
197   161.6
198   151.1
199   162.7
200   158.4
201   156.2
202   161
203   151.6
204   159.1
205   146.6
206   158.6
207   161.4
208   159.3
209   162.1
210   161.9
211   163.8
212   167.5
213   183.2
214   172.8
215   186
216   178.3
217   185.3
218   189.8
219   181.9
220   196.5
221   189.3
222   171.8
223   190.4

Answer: 178.3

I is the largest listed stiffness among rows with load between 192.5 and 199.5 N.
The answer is 162.7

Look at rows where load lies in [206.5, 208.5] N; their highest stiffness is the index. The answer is 161.4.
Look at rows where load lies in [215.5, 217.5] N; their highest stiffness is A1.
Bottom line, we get 185.3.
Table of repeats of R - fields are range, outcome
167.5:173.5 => 107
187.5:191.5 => 131.6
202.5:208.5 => 146.6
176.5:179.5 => 105.7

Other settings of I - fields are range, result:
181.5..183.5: 109.1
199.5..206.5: 161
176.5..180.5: 111.6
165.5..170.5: 127.5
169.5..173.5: 118.8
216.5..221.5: 196.5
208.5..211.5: 163.8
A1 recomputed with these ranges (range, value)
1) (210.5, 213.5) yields 183.2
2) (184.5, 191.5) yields 141.2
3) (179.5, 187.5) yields 138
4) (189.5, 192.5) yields 132.6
